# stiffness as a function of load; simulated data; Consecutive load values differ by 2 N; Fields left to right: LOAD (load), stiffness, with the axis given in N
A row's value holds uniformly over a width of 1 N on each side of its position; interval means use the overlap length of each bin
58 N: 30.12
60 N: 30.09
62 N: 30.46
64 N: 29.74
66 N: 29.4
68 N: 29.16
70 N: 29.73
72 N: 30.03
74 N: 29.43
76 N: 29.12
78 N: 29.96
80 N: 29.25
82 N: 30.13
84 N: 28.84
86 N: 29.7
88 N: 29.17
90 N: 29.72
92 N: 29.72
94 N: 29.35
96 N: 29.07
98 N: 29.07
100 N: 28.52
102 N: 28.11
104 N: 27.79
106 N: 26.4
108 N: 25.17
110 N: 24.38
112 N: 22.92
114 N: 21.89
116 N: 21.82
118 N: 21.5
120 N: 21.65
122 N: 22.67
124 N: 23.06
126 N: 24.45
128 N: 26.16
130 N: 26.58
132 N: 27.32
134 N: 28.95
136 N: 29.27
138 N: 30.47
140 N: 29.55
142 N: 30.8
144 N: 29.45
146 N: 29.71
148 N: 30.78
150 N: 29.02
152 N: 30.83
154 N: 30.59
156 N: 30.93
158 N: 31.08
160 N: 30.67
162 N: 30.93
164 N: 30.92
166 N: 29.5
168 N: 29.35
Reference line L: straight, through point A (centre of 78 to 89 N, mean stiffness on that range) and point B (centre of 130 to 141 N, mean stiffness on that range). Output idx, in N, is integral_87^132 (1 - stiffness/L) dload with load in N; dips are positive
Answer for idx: 5.1 N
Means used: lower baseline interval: 29.5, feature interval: 25.9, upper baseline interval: 28.9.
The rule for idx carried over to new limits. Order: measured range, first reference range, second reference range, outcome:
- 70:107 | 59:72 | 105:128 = -3.1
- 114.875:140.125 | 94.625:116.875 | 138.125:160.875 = 2.4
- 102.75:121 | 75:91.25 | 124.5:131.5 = 2.2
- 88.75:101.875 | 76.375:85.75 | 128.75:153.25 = 0.1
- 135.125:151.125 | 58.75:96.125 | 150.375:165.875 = 0.3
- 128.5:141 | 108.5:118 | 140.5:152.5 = -0.5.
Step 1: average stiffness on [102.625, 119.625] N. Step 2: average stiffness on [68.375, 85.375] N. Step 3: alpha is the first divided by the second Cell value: 0.8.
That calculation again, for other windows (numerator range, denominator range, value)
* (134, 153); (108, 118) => 1.31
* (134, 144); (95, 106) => 1.05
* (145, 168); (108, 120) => 1.34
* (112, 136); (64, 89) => 0.83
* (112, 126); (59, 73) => 0.75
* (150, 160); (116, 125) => 1.38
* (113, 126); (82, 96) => 0.76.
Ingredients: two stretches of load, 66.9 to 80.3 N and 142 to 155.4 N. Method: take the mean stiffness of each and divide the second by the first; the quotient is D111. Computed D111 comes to 1.02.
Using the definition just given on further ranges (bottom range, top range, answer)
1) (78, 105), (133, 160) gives 1.03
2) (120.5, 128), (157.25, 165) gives 1.31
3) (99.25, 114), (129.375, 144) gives 1.12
